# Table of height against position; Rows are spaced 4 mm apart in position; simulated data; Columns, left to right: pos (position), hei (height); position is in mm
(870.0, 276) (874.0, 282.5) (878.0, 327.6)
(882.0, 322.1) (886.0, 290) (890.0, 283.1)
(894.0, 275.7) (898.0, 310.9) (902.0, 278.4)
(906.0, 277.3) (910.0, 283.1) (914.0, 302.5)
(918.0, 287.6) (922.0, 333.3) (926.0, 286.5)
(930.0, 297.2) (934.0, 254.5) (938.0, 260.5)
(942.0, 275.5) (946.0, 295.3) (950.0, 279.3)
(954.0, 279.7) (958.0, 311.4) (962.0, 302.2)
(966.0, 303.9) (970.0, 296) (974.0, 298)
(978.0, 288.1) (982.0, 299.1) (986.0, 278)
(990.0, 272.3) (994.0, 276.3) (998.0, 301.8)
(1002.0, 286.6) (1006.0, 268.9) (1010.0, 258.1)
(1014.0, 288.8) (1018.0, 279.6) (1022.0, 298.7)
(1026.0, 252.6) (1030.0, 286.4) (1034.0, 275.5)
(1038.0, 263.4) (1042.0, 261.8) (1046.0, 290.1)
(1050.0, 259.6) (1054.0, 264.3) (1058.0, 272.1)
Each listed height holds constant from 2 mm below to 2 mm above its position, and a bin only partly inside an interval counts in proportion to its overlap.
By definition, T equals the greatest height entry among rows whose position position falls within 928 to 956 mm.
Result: 297.2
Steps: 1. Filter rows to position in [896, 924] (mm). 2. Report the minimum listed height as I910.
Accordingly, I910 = 277.3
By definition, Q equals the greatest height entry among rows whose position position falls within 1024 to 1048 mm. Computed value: 290.1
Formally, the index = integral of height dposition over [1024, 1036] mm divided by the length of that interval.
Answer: 272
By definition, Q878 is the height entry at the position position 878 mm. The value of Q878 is 327.6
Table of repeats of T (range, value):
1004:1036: 298.7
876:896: 327.6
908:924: 333.3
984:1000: 301.8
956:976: 311.4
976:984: 299.1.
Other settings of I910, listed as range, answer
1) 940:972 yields 275.5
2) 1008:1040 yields 252.6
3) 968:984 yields 288.1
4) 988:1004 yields 272.3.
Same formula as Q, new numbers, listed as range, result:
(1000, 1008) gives 286.6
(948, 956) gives 279.7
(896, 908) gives 310.9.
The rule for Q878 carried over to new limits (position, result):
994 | 276.3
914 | 302.5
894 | 275.7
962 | 302.2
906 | 277.3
